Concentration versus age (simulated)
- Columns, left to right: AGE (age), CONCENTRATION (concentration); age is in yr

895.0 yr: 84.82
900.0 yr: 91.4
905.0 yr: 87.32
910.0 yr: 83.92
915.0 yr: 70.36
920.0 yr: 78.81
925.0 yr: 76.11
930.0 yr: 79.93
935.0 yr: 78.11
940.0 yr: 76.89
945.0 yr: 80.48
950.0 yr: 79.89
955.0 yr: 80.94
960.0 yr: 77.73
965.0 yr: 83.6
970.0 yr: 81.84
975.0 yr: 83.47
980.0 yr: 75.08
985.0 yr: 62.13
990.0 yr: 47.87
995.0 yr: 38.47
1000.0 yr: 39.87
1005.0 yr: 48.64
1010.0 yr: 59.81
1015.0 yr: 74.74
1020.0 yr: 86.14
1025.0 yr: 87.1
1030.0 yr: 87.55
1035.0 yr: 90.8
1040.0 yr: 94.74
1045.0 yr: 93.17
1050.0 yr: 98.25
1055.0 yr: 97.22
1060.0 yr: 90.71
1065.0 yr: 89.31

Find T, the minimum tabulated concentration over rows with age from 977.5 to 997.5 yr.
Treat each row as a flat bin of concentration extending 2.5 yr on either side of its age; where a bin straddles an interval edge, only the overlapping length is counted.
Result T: 38.47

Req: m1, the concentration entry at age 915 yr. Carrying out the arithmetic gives 70.36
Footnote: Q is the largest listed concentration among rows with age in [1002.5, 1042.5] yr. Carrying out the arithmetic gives 94.74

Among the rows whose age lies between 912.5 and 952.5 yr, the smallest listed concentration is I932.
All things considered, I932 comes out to 70.36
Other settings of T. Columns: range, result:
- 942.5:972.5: 77.73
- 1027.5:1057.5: 87.55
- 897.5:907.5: 87.32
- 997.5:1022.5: 39.87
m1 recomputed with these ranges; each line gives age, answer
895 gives 84.82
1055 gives 97.22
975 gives 83.47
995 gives 38.47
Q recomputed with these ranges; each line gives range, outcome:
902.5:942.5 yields 87.32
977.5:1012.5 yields 75.08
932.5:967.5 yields 83.6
